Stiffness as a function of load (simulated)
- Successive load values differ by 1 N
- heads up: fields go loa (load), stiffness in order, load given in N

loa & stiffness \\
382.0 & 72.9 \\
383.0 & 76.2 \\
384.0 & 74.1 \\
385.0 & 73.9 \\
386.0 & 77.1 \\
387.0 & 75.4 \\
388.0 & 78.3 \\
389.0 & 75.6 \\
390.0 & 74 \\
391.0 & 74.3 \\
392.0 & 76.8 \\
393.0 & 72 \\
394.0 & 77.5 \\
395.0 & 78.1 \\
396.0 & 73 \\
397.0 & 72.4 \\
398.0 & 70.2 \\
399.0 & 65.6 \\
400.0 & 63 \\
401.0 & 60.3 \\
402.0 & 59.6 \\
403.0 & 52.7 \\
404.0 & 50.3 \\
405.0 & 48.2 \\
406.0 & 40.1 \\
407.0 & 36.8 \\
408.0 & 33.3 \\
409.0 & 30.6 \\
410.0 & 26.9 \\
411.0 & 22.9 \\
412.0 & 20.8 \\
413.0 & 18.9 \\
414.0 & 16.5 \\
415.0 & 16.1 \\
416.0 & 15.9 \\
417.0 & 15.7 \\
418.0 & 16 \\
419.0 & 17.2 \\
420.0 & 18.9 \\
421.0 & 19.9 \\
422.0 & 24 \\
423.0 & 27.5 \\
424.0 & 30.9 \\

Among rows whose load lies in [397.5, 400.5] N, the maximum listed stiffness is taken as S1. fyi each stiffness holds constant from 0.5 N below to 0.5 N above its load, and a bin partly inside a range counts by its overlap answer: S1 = 70.2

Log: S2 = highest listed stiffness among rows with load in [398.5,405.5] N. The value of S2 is 65.6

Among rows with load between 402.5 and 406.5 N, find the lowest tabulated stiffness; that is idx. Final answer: 40.1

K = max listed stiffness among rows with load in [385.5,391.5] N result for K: 78.3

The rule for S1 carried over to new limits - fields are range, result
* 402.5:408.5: 52.7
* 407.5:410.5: 33.3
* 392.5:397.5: 78.1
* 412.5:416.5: 18.9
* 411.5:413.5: 20.8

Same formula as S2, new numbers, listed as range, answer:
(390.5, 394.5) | 77.5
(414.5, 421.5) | 19.9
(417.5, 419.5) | 17.2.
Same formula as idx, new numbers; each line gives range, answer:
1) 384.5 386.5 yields 73.9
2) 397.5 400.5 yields 63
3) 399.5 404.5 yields 50.3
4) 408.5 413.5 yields 18.9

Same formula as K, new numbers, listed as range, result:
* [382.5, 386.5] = 77.1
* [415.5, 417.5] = 15.9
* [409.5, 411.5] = 26.9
